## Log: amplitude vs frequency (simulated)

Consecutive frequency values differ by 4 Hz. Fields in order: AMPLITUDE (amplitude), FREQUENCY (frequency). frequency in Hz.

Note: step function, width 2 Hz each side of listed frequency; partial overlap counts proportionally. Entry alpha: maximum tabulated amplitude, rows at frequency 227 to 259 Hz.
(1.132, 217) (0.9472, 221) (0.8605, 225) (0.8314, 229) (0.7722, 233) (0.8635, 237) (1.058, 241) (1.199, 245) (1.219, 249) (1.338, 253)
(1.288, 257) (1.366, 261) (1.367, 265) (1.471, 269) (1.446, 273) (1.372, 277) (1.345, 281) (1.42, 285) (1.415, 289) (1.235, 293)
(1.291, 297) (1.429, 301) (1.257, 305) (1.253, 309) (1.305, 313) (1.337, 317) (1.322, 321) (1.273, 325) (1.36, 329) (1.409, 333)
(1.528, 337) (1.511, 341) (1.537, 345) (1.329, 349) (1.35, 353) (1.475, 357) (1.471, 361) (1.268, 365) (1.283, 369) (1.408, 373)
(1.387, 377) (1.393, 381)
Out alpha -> 1.338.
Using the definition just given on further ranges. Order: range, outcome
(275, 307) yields 1.429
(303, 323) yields 1.337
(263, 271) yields 1.471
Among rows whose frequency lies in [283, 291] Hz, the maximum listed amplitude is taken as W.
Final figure 1.42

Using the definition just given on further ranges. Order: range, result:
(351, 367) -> 1.475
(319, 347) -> 1.537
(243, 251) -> 1.219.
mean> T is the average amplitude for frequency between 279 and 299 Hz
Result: 1.34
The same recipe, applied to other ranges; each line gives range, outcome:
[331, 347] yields 1.5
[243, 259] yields 1.26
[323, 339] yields 1.39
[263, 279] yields 1.41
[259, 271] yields 1.4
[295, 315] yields 1.31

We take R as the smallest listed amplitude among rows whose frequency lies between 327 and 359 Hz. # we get 1.329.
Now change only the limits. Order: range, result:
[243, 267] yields 1.199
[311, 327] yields 1.273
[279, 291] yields 1.345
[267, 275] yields 1.446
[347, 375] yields 1.268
